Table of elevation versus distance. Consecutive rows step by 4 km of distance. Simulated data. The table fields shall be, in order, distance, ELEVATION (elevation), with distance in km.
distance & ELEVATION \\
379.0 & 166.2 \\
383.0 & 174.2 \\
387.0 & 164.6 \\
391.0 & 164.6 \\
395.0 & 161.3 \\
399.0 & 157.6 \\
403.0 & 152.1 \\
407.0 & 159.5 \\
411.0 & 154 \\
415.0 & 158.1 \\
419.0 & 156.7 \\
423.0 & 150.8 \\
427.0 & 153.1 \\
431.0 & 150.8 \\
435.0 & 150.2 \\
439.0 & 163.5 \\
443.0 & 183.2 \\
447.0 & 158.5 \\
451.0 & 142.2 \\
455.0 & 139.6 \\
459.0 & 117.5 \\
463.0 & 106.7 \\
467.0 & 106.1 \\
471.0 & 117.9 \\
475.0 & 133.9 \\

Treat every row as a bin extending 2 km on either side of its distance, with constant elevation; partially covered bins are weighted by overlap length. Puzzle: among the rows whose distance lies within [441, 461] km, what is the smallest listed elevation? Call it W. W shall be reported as 117.5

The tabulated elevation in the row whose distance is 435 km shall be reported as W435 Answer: 150.2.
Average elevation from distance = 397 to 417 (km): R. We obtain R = 156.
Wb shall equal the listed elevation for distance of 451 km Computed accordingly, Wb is 142.2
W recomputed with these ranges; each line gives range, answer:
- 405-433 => 150.8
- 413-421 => 156.7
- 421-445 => 150.2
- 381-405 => 152.1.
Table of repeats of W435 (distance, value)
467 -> 106.1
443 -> 183.2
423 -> 150.8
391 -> 164.6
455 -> 139.6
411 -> 154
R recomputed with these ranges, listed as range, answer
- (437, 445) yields 173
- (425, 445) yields 160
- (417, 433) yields 153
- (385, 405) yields 160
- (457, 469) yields 110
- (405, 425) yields 156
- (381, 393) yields 168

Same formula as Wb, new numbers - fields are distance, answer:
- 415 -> 158.1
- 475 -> 133.9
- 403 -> 152.1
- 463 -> 106.7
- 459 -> 117.5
